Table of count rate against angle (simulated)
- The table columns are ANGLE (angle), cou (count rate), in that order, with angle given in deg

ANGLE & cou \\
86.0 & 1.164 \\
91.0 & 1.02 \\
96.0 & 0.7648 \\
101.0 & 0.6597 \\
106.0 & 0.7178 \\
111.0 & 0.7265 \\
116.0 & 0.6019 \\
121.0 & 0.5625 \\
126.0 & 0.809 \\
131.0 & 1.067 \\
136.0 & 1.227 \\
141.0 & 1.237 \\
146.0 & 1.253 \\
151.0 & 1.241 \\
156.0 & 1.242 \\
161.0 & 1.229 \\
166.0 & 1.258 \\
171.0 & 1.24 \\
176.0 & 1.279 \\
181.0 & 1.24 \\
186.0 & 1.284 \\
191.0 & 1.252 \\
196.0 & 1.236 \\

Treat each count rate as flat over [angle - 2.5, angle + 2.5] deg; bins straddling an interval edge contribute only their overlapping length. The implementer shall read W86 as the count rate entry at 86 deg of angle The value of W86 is 1.164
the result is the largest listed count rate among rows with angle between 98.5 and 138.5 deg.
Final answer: 1.227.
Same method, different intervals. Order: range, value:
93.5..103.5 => 0.7648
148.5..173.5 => 1.258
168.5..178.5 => 1.279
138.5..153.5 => 1.253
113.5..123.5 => 0.6019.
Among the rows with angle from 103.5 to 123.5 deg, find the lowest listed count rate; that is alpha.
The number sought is 0.5625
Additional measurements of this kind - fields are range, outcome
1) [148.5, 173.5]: 1.229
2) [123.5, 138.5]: 0.809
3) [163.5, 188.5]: 1.24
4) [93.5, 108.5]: 0.6597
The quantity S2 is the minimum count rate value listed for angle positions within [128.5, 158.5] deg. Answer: 1.067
